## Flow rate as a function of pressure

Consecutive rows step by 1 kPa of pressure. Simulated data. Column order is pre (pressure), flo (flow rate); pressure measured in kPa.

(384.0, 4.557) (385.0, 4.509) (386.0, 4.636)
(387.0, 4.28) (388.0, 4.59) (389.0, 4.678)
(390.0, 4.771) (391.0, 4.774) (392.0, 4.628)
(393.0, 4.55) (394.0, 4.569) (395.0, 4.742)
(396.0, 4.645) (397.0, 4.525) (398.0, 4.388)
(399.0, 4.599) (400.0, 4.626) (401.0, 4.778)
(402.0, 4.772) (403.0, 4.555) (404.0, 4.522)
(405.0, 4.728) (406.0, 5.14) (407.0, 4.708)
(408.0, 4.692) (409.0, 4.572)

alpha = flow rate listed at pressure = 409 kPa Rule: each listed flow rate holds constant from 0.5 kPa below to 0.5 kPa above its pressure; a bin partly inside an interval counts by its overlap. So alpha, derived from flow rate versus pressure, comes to 4.572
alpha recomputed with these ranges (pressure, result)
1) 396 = 4.645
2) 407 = 4.708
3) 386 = 4.636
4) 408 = 4.692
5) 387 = 4.28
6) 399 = 4.599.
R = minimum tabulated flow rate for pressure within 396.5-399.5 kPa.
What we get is 4.388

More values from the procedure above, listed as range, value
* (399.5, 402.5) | 4.626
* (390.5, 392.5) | 4.628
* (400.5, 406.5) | 4.522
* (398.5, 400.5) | 4.599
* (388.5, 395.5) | 4.55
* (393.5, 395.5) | 4.569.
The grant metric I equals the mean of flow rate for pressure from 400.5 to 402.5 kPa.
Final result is 4.78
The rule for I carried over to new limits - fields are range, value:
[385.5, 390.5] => 4.59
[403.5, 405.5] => 4.62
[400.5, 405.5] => 4.67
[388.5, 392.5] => 4.71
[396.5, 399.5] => 4.5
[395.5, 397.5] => 4.58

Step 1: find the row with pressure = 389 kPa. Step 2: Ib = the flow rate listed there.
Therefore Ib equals 4.678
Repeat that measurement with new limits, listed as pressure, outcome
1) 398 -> 4.388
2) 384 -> 4.557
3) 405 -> 4.728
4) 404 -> 4.522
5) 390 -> 4.771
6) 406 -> 5.14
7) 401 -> 4.778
